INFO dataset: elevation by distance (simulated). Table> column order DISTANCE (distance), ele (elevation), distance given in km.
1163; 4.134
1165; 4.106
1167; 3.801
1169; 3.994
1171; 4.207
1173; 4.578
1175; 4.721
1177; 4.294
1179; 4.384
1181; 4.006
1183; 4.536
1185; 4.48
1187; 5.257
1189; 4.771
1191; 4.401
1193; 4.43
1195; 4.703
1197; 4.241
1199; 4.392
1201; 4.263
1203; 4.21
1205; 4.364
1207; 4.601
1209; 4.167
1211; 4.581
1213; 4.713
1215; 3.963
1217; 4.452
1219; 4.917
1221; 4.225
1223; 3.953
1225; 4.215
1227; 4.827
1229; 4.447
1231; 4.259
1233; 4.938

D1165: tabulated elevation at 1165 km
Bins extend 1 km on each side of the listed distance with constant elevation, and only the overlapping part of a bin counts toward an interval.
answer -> 4.106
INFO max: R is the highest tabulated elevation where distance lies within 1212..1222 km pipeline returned 4.917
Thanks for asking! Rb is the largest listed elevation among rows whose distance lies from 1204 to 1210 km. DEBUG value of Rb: 4.601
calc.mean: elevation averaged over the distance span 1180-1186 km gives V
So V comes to 4.34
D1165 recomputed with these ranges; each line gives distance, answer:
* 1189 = 4.771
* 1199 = 4.392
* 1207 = 4.601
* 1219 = 4.917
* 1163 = 4.134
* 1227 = 4.827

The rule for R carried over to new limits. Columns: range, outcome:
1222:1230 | 4.827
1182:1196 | 5.257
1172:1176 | 4.721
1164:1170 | 4.106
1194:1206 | 4.703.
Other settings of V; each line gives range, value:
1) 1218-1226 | 4.33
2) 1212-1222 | 4.45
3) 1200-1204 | 4.24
